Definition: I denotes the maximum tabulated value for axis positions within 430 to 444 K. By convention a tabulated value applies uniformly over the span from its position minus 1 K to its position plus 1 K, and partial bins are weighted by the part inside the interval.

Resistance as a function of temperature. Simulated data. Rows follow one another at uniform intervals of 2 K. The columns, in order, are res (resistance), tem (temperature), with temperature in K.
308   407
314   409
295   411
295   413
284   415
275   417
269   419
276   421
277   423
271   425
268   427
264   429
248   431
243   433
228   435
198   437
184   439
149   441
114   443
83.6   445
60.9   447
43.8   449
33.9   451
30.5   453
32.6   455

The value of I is 248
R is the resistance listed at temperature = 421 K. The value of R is 276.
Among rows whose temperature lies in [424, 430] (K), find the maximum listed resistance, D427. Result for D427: 271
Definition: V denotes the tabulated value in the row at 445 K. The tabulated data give 83.6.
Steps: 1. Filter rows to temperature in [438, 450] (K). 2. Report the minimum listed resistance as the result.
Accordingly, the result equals 43.8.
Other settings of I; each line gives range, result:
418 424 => 277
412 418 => 295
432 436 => 243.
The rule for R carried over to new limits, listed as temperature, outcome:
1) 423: 277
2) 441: 149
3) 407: 308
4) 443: 114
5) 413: 295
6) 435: 228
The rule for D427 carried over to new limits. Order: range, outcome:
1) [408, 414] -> 314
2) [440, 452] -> 149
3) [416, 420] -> 275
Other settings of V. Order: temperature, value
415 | 284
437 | 198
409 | 314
